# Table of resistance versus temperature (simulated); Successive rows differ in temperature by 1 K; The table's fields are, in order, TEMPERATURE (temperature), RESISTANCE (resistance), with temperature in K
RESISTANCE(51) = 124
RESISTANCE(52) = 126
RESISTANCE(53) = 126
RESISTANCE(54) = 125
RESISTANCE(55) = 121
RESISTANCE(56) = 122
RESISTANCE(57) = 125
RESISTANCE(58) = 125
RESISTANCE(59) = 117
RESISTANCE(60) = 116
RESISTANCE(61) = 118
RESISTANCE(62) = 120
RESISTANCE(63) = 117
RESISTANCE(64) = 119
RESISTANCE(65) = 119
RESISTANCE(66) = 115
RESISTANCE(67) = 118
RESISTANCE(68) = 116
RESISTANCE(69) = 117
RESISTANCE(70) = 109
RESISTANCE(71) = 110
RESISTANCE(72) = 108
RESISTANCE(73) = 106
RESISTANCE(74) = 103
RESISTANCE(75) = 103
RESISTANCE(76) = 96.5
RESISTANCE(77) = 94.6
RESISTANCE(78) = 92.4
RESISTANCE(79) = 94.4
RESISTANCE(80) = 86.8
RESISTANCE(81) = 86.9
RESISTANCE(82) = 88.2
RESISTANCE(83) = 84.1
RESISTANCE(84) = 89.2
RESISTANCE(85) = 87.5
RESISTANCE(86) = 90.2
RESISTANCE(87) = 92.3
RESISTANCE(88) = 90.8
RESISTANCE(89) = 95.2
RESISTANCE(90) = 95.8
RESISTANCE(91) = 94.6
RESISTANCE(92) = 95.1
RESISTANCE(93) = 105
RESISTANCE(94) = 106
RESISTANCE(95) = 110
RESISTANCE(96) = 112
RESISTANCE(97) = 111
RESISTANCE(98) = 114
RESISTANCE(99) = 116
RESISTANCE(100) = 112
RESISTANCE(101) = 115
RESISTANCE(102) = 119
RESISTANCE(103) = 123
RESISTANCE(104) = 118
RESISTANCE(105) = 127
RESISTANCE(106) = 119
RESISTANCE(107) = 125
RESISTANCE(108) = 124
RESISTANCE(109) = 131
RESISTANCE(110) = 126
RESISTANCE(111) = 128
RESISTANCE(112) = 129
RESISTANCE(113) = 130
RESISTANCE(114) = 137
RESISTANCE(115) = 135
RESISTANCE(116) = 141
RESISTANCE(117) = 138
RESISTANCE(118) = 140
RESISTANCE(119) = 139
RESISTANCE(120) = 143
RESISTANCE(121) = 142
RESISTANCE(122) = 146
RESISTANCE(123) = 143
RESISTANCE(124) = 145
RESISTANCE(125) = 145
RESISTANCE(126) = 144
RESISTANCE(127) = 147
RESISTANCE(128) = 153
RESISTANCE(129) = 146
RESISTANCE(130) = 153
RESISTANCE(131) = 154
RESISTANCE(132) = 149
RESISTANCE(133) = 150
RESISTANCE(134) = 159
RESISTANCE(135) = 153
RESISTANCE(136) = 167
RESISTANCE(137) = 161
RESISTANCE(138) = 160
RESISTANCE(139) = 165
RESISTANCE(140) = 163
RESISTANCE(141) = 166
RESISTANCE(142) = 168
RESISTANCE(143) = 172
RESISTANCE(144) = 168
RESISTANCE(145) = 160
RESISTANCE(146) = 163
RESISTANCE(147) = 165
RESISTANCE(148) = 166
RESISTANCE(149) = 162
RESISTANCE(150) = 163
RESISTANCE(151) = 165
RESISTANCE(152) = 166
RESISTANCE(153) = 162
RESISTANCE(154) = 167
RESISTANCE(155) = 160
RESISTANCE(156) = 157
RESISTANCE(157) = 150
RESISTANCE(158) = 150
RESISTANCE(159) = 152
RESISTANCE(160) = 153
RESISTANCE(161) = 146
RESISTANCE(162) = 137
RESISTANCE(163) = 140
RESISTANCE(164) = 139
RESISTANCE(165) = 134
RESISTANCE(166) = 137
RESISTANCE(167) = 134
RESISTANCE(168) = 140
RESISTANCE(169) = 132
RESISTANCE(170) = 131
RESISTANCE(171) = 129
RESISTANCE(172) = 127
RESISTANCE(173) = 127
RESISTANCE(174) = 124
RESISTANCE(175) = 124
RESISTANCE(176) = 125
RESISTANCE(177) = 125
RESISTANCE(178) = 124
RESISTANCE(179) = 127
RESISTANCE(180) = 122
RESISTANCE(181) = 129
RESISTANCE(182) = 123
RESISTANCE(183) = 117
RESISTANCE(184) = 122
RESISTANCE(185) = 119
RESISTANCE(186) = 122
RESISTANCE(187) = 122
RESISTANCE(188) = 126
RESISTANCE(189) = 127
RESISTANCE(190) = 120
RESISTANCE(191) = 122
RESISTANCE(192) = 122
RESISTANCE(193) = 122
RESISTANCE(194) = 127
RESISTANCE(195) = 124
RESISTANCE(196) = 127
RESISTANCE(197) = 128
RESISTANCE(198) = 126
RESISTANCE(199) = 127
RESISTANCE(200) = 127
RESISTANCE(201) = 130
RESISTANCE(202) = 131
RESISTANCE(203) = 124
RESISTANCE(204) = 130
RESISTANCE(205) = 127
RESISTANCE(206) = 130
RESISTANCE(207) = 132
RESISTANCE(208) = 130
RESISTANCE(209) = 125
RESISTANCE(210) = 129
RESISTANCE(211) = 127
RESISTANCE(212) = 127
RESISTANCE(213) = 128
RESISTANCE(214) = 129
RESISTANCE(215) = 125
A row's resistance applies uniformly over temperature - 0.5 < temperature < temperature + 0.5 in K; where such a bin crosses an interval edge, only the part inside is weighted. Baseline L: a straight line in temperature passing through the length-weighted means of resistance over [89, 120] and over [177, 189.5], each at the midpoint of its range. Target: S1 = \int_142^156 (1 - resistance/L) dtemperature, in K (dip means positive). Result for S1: -4.85 K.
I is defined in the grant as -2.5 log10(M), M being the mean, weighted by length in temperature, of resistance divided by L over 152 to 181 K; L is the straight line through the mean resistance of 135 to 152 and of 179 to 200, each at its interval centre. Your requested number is 0.04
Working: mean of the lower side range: 164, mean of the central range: 139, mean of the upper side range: 124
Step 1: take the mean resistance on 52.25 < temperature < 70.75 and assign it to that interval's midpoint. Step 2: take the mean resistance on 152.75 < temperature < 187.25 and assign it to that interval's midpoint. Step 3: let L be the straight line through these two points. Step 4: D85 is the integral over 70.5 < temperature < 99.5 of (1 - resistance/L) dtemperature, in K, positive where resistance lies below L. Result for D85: 5.7 K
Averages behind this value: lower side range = 119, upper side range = 135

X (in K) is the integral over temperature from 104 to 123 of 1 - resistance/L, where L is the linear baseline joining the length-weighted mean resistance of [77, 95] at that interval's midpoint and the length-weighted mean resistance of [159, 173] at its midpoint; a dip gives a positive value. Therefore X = -4.4 K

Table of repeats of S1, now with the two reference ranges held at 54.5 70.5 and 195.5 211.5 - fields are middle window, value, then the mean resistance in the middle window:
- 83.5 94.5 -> 2.3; 94.7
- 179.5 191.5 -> 0.4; 123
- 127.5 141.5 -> -3.8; 157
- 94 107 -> 0.5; 116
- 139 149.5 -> -3.5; 165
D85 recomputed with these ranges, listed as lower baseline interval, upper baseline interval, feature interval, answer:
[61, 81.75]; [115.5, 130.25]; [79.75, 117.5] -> 4.7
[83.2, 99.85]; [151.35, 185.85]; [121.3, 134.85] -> -3.6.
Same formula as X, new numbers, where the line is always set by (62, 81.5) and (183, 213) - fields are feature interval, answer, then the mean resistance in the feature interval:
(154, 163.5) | -2.4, 150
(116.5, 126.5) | -2.5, 142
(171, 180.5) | -0.2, 125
